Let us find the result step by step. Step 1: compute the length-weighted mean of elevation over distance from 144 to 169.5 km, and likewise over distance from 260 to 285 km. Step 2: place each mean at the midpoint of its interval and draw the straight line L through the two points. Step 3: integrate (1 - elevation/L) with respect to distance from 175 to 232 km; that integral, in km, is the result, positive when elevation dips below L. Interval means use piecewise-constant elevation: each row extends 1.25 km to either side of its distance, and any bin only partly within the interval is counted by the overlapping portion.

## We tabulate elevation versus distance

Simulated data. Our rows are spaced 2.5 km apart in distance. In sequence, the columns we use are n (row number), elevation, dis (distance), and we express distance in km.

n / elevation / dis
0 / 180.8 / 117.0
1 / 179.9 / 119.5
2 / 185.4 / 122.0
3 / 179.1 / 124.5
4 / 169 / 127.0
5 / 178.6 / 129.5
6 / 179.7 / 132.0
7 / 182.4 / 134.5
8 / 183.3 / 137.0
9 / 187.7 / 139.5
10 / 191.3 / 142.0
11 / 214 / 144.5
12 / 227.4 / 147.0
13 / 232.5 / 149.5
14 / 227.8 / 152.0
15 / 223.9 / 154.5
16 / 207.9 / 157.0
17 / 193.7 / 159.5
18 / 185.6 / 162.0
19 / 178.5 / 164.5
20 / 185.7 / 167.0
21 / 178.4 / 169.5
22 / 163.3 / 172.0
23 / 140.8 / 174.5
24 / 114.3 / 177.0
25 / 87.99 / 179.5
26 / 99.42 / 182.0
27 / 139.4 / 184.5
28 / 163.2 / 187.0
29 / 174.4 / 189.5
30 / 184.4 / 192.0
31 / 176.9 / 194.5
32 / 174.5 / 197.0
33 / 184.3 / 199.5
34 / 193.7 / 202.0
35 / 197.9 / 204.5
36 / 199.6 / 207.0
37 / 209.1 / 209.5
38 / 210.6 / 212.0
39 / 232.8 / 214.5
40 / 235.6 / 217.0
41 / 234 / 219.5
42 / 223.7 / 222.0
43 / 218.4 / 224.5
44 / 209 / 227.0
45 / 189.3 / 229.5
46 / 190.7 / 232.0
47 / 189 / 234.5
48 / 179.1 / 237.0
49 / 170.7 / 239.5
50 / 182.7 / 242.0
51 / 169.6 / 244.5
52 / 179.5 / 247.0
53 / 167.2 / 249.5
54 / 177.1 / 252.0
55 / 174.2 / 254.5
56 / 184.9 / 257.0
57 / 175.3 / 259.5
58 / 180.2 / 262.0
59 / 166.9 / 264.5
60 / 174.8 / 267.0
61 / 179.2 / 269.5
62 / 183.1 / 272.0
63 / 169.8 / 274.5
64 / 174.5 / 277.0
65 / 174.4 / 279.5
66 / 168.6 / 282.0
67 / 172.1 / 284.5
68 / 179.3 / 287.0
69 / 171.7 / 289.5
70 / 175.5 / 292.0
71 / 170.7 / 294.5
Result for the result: 2.6 km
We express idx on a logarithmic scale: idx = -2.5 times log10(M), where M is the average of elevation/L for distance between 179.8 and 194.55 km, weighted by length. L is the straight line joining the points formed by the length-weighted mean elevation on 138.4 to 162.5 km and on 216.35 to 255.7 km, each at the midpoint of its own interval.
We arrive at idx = 0.32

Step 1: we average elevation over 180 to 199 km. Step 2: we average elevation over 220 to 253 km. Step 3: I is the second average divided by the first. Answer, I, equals 1.20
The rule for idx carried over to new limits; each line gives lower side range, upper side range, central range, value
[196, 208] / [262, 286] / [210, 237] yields -0.14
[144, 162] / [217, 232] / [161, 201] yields 0.34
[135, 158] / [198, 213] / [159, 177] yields 0.21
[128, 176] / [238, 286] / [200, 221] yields -0.17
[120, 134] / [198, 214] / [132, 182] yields 0.02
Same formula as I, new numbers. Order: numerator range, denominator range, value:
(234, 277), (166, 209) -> 1.08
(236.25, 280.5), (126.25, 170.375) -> 0.89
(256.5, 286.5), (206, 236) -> 0.83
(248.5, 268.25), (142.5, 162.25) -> 0.82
